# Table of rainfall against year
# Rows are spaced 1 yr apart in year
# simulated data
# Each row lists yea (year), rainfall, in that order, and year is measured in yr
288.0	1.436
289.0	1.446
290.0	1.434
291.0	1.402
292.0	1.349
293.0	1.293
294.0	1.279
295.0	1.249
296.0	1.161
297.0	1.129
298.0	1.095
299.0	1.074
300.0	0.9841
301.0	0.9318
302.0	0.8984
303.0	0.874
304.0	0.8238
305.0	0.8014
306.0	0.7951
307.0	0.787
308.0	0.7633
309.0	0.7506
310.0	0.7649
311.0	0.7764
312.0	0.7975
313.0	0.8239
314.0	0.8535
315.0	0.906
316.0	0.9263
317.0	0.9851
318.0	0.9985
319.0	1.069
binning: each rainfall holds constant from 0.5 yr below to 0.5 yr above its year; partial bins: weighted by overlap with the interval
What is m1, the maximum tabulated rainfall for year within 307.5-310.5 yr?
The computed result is 0.7649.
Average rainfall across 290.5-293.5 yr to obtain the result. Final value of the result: 1.35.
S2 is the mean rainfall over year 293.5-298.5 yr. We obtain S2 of 1.18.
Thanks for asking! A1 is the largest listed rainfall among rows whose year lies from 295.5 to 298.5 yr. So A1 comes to 1.161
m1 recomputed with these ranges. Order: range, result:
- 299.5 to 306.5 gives 0.9841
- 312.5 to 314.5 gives 0.8535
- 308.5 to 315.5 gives 0.906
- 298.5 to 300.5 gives 1.074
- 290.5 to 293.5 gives 1.402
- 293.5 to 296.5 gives 1.279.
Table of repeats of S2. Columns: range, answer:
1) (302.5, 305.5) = 0.833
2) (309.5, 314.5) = 0.803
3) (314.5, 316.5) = 0.916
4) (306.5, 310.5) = 0.766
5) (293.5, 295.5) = 1.26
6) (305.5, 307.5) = 0.791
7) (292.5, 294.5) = 1.29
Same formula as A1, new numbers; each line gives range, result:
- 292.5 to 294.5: 1.293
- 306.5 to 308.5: 0.787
